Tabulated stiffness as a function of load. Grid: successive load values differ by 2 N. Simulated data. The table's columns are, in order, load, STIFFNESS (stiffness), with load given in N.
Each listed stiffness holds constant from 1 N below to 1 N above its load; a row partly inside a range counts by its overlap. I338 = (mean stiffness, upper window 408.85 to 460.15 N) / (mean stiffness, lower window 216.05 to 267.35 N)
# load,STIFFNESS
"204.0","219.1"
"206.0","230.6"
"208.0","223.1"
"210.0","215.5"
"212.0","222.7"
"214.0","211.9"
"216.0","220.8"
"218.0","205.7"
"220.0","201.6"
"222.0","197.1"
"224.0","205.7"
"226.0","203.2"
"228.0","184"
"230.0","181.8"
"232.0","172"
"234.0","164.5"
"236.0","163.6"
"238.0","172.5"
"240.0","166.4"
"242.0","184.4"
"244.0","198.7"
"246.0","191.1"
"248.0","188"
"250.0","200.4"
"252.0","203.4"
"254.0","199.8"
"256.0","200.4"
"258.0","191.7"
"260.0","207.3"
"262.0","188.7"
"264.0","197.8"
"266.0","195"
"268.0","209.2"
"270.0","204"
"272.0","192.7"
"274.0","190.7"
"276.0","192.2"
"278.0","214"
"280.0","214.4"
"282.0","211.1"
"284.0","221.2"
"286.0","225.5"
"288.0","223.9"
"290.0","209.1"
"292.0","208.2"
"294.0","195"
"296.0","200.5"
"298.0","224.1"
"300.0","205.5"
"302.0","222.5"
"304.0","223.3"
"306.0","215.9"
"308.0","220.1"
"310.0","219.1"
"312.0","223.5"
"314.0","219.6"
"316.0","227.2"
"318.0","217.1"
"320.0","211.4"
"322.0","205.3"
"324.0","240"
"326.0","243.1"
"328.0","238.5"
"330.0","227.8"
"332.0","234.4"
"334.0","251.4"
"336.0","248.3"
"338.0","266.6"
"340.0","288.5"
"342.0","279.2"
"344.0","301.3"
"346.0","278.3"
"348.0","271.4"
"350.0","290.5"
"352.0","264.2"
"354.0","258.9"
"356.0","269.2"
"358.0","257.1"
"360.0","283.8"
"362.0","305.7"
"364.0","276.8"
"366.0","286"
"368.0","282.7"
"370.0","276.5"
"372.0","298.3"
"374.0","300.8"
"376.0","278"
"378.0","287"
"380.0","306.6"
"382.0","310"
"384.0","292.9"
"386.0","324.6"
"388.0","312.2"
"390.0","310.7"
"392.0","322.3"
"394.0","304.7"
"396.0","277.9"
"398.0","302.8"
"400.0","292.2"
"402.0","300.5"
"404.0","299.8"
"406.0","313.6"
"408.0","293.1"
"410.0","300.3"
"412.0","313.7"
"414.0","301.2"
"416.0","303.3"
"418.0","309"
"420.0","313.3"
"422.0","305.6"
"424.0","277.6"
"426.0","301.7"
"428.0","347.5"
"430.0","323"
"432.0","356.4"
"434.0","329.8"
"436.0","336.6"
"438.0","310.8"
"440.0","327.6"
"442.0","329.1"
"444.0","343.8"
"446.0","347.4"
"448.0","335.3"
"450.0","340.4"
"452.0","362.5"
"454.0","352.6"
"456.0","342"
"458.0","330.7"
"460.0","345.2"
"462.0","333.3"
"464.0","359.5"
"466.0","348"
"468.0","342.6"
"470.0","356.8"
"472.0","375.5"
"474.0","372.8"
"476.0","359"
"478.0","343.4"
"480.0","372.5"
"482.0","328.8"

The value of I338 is 1.70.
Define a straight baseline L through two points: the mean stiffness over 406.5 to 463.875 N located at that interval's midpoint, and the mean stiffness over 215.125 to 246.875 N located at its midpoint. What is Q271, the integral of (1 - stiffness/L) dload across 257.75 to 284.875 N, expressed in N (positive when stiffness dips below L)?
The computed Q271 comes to 1.6 N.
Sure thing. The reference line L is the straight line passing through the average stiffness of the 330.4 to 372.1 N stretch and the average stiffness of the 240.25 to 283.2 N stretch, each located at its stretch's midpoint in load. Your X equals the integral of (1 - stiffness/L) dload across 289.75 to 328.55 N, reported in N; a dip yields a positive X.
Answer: 3.2 N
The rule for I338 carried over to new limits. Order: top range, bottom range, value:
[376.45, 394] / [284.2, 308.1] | 1.43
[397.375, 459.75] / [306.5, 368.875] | 1.26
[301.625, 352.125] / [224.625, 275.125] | 1.28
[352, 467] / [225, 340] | 1.49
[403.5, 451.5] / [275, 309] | 1.50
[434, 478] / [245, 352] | 1.55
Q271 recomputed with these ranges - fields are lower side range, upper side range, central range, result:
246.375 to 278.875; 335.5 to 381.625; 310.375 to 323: 1.42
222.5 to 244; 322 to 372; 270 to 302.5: 1.76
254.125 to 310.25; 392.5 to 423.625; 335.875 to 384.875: -3.10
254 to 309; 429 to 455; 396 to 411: 0.39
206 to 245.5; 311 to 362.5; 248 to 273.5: 1.79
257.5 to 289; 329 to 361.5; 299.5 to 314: 0.93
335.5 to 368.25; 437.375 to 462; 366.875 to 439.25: 0.81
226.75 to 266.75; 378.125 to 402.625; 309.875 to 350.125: 1.47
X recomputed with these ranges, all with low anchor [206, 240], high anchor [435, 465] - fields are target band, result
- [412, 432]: 0.7 N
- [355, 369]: 0.2 N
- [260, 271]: 1.2 N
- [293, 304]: 1.5 N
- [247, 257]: 0.8 N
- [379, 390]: -0.4 N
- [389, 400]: 0.1 N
